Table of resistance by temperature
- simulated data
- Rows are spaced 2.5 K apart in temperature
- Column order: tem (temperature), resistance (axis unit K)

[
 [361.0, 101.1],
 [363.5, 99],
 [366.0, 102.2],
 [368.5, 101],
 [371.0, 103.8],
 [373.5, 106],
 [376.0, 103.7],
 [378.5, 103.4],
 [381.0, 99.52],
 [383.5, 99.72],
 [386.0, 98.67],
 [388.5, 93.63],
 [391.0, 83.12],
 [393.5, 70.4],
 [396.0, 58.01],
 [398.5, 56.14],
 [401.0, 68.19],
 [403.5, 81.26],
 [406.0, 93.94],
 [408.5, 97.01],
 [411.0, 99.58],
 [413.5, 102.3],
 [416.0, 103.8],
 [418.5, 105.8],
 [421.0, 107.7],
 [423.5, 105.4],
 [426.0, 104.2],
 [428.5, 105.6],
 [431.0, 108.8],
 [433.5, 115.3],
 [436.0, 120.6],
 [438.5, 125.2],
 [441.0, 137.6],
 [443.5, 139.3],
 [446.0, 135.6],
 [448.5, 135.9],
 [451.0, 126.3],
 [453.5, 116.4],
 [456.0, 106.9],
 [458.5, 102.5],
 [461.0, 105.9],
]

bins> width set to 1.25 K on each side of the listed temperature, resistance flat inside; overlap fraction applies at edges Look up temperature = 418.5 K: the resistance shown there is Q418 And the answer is 105.8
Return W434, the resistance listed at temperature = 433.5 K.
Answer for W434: 115.3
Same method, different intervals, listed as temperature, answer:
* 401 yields 68.19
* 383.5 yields 99.72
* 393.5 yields 70.4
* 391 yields 83.12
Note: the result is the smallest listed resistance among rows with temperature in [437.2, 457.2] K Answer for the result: 106.9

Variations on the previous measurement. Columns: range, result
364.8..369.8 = 101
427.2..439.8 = 105.6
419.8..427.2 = 104.2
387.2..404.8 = 56.14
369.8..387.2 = 98.67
